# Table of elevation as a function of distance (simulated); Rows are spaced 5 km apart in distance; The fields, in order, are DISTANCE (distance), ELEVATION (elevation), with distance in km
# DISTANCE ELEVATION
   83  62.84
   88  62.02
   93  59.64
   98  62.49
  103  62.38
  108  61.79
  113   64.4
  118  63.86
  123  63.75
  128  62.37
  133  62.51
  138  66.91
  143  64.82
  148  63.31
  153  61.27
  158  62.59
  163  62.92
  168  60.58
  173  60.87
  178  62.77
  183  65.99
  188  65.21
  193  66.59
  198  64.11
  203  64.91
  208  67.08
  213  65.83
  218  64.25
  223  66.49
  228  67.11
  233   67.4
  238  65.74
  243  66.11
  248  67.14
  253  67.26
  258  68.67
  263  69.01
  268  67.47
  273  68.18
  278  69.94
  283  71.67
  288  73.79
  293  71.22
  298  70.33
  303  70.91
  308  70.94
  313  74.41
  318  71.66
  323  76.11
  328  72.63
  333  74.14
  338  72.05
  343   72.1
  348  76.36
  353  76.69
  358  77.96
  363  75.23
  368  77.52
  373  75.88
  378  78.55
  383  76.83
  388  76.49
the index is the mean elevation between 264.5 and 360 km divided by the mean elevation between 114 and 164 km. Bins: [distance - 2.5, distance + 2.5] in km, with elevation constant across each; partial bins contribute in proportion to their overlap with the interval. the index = 1.14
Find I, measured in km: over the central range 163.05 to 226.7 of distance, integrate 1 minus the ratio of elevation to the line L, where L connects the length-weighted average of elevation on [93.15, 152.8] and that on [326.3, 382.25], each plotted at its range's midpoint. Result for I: 2.4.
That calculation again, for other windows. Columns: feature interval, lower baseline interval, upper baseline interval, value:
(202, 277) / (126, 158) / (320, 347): 1.8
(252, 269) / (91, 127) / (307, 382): 0.6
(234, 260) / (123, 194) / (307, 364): 0.7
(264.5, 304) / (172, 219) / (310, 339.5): 0.2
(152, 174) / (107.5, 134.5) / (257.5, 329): 1.2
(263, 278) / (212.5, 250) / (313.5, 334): 0.2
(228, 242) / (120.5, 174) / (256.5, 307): 0.2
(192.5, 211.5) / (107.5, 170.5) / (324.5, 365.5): 0.3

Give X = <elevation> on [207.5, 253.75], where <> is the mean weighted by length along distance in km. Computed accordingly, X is 66.4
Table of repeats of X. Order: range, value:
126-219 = 63.9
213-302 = 68.3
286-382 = 74.2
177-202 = 65.1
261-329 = 71.3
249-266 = 68.2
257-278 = 68.5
